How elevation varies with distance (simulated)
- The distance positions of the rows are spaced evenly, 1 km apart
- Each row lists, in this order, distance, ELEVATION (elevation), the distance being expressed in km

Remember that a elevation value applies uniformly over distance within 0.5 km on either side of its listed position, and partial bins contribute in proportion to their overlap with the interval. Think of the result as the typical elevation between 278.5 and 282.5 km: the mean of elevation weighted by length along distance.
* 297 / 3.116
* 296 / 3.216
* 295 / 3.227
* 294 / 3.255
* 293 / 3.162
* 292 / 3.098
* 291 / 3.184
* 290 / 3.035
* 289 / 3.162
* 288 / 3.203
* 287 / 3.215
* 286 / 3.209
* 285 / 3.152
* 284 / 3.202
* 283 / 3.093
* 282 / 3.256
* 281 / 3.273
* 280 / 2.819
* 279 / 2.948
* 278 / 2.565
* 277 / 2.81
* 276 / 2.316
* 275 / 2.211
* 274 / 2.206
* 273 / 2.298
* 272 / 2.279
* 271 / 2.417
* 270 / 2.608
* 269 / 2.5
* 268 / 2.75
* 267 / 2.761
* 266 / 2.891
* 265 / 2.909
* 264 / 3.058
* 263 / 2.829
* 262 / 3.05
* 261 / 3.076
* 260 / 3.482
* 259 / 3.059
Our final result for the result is 3.07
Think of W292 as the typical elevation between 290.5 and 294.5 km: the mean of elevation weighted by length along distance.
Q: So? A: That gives 3.17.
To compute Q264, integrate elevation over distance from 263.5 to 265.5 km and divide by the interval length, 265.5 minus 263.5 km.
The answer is 2.98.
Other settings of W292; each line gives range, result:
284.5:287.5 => 3.19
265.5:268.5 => 2.8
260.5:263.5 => 2.98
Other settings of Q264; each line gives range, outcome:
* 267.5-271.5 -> 2.57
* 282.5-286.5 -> 3.16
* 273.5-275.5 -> 2.21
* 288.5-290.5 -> 3.1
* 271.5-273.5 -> 2.29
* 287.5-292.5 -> 3.14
